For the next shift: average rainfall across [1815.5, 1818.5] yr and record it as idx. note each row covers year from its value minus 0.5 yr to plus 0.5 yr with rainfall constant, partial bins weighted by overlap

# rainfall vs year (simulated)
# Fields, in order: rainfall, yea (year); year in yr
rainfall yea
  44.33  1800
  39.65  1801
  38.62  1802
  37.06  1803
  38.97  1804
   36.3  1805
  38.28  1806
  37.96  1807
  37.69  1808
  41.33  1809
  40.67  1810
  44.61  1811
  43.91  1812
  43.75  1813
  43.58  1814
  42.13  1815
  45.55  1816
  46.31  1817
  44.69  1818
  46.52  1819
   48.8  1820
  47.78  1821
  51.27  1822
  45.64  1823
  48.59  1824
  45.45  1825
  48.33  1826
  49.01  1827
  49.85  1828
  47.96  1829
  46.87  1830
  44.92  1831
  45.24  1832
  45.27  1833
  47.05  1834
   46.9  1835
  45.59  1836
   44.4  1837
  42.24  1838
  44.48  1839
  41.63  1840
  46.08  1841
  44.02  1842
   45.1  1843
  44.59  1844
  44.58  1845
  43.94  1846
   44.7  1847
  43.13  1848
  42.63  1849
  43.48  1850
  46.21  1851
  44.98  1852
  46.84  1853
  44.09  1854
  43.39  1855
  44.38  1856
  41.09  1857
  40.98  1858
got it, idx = 45.5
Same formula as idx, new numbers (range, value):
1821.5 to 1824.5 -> 48.5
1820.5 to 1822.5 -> 49.5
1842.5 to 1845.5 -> 44.8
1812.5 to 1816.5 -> 43.8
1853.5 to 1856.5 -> 44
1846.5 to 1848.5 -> 43.9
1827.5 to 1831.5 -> 47.4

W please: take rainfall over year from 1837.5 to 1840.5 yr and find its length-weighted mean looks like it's 42.8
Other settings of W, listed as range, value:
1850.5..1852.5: 45.6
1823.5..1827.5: 47.8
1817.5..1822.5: 47.8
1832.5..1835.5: 46.4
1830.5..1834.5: 45.6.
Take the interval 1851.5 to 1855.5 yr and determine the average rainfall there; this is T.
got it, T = 44.8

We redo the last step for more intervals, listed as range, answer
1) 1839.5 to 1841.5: 43.9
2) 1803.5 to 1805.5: 37.6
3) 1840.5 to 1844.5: 44.9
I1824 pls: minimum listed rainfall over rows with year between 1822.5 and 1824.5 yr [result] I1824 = 45.64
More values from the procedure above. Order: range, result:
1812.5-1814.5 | 43.58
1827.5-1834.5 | 44.92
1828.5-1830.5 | 46.87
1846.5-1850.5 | 42.63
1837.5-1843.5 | 41.63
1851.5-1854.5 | 44.09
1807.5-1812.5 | 37.69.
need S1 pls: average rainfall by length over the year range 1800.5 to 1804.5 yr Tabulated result 38.6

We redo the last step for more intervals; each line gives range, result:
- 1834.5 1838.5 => 44.8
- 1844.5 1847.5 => 44.4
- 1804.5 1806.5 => 37.3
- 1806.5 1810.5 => 39.4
